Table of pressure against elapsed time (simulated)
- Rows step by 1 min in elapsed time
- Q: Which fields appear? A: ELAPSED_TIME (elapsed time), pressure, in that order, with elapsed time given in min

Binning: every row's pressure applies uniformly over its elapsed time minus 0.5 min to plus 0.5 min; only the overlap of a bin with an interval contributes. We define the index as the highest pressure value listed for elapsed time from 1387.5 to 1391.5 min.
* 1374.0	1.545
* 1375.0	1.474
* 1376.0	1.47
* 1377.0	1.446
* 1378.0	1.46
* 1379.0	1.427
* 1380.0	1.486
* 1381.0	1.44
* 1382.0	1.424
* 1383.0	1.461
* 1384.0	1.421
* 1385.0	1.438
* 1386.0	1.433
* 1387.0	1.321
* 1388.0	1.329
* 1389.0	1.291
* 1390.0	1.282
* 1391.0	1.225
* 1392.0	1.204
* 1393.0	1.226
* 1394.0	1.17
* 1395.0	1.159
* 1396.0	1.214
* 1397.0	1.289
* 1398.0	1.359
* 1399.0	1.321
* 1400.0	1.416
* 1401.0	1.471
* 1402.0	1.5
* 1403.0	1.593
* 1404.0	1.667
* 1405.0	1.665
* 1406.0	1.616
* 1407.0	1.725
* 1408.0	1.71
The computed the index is 1.329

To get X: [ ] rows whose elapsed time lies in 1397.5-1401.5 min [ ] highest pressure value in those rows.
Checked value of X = 1.471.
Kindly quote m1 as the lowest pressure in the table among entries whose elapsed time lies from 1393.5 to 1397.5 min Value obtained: 1.159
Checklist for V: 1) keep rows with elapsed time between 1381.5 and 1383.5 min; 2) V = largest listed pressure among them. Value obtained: 1.461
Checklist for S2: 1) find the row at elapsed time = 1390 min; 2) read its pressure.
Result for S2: 1.282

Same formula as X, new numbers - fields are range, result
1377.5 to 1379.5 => 1.46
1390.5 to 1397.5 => 1.289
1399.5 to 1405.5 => 1.667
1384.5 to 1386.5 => 1.438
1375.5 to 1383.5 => 1.486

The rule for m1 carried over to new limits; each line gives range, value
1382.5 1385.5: 1.421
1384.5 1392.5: 1.204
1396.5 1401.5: 1.289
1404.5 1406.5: 1.616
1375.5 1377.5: 1.446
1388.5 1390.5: 1.282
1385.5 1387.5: 1.321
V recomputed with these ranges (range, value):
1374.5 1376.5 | 1.474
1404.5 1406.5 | 1.665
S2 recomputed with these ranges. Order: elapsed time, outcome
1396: 1.214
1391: 1.225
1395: 1.159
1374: 1.545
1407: 1.725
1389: 1.291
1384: 1.421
